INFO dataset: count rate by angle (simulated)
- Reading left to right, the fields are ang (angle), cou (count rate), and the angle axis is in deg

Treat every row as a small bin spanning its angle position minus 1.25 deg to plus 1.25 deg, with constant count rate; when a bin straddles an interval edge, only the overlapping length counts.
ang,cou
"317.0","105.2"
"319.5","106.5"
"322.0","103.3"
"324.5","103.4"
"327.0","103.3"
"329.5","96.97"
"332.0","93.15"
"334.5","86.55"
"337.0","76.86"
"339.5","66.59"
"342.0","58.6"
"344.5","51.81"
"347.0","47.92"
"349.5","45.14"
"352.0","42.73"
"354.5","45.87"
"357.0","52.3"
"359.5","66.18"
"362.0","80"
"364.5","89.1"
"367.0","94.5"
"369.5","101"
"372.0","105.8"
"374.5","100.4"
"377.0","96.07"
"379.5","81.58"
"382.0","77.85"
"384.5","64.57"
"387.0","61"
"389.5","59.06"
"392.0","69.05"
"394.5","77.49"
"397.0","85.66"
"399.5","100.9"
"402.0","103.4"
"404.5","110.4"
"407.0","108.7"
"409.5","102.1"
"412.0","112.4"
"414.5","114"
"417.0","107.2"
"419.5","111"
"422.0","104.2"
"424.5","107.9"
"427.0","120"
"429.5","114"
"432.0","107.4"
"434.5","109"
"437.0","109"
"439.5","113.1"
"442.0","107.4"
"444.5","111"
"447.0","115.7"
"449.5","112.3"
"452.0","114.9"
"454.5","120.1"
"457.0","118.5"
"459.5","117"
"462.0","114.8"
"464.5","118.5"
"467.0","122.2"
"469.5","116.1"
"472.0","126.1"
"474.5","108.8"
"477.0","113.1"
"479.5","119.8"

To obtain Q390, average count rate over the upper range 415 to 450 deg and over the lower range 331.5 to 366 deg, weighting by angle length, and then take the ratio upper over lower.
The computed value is 1.73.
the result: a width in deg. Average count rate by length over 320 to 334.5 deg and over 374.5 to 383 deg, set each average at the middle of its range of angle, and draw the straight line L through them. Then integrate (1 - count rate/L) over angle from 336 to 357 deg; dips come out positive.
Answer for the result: 9.1 deg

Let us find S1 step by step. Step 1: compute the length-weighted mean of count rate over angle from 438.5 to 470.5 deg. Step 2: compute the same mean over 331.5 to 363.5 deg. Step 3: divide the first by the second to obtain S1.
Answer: 1.9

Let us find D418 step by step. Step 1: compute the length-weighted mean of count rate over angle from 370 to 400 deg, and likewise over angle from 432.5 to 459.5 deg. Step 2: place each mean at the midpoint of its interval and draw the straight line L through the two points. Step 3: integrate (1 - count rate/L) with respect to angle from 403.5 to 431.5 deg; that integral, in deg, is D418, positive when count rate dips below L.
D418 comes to -3.4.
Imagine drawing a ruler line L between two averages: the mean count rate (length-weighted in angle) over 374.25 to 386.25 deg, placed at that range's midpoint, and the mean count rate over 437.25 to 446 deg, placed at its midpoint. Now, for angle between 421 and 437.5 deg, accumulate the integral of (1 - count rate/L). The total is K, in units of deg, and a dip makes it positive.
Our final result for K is -0.9 deg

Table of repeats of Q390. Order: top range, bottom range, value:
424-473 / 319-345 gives 1.33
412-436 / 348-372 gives 1.57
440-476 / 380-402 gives 1.52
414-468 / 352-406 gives 1.39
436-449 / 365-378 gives 1.12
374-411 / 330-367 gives 1.31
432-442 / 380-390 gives 1.63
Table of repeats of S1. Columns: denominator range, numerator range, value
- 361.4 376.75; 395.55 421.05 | 1.10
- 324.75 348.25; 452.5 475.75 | 1.53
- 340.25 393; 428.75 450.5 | 1.56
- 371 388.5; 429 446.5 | 1.32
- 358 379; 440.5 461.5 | 1.26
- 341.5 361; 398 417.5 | 2.08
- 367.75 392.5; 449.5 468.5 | 1.43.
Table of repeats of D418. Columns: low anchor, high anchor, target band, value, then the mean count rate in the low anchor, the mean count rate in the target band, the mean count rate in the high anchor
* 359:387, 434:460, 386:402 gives 2.8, 86.4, 77.9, 113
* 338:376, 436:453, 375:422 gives -0.7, 70.1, 91.7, 112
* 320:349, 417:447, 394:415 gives 0.0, 80.5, 102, 110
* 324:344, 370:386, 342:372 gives 6.8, 83.7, 66.6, 87.9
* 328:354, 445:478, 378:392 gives 2.5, 66.4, 69.3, 117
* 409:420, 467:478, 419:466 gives 0.1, 110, 113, 117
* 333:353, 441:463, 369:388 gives -2.1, 60.2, 85.8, 115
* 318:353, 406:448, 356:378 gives 0.4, 77.8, 87.6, 110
